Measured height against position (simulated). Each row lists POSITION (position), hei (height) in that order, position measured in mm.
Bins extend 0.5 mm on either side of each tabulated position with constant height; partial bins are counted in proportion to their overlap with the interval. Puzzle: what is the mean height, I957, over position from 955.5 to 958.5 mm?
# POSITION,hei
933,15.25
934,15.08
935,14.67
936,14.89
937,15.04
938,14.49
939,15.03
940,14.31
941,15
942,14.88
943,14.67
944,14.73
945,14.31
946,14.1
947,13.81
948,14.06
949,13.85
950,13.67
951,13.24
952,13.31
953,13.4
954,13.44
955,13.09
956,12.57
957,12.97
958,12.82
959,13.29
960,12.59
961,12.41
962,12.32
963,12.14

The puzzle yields 12.8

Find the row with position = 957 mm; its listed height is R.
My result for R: 12.97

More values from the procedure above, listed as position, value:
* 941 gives 15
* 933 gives 15.25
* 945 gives 14.31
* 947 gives 13.81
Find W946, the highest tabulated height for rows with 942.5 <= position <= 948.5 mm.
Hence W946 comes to 14.73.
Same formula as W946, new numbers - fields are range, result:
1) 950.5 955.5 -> 13.44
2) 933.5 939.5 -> 15.08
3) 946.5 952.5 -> 14.06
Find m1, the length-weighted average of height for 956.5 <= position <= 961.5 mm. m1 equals 12.8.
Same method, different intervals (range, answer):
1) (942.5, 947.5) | 14.3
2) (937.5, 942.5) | 14.7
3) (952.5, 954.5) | 13.4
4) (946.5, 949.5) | 13.9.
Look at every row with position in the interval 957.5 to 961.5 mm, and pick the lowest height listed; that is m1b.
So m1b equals 12.41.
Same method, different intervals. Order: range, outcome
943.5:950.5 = 13.67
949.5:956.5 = 12.57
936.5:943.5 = 14.31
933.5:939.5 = 14.49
